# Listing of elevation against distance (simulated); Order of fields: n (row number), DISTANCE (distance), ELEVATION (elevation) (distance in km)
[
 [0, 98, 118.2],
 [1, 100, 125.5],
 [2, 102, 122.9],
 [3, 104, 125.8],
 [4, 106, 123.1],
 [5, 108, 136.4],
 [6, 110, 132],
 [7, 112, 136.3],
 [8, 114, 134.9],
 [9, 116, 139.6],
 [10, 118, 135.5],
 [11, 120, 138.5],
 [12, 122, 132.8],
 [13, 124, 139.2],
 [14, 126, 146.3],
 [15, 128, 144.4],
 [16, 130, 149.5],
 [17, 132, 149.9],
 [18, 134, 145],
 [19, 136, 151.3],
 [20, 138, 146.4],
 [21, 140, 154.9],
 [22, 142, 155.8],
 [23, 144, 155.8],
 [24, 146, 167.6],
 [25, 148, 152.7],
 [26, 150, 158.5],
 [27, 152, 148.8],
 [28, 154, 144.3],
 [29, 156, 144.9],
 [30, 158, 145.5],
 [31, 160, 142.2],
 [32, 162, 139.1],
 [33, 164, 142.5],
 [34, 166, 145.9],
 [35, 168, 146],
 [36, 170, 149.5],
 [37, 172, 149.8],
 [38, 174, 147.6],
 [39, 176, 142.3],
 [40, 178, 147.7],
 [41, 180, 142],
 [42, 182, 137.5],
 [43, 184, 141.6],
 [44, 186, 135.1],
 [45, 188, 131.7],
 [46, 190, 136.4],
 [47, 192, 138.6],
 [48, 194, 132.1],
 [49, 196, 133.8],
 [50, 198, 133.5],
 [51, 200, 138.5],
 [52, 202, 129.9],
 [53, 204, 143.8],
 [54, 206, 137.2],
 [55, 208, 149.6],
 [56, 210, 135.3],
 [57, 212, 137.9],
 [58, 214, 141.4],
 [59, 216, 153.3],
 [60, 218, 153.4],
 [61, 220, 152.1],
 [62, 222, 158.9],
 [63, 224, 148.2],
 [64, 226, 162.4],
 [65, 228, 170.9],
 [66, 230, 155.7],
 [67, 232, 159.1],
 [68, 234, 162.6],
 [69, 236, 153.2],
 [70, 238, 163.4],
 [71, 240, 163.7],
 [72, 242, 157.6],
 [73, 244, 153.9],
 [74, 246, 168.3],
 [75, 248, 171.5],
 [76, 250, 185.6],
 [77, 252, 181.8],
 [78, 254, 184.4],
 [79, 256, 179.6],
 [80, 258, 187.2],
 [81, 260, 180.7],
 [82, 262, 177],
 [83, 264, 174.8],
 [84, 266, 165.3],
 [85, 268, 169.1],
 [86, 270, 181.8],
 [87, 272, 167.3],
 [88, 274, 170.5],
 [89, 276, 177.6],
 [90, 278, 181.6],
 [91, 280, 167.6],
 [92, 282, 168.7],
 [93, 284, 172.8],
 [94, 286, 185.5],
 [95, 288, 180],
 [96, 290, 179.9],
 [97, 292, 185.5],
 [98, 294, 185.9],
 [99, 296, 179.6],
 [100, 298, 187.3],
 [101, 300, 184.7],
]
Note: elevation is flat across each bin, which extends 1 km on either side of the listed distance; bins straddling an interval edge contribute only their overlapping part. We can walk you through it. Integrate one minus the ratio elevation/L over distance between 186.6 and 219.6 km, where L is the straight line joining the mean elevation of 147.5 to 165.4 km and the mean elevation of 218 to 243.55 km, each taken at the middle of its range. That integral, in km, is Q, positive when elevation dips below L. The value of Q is 3.2 km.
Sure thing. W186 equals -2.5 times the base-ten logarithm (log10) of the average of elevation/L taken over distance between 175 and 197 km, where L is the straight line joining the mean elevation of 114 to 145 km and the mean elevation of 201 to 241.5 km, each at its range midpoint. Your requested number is 0.084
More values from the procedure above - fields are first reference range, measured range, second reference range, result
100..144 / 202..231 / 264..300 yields 0.088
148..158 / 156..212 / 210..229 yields 0.074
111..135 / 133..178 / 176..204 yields -0.073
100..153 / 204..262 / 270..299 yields 0.038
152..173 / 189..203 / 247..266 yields 0.169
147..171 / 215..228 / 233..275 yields 0.048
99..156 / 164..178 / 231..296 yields 0.043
